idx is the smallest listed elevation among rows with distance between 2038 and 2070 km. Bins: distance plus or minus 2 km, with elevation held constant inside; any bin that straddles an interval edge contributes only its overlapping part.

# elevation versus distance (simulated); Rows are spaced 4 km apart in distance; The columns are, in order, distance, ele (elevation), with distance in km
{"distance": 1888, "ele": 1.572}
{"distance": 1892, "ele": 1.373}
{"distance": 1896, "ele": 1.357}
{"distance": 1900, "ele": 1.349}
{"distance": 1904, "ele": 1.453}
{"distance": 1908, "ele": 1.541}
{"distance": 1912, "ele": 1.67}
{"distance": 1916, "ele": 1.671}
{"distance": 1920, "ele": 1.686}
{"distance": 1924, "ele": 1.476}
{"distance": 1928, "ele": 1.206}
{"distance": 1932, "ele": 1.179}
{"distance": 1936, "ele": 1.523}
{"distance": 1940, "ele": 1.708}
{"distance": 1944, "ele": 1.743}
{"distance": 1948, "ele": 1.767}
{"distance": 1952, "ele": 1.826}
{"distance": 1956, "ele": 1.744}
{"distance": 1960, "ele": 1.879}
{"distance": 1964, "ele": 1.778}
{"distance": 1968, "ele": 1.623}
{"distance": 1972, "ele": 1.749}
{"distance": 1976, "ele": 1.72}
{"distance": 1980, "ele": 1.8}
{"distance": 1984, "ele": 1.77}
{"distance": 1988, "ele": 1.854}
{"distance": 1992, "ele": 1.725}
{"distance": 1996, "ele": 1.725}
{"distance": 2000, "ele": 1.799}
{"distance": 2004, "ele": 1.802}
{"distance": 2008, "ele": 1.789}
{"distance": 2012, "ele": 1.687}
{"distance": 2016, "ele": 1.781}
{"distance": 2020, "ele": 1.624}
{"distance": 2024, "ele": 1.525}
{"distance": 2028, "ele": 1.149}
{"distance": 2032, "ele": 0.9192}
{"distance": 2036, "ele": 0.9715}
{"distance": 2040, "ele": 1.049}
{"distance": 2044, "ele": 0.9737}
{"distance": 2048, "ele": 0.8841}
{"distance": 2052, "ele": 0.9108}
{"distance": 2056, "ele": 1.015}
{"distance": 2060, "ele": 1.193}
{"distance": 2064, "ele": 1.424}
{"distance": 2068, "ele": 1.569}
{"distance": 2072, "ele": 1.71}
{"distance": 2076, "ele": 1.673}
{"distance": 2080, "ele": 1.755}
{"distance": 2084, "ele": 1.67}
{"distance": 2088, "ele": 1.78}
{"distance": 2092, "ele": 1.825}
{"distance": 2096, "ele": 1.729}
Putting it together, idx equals 0.8841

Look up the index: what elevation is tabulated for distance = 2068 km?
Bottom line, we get 1.569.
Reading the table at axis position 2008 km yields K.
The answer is 1.789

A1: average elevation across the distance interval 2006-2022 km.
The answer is 1.72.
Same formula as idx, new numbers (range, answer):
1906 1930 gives 1.206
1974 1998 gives 1.72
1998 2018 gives 1.687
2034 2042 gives 0.9715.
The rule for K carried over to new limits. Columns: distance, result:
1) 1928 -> 1.206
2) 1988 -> 1.854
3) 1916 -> 1.671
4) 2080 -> 1.755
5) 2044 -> 0.9737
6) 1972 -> 1.749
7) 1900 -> 1.349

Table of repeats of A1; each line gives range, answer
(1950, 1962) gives 1.82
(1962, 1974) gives 1.72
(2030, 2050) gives 0.96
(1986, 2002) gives 1.78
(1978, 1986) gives 1.79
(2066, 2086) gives 1.68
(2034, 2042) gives 1.01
